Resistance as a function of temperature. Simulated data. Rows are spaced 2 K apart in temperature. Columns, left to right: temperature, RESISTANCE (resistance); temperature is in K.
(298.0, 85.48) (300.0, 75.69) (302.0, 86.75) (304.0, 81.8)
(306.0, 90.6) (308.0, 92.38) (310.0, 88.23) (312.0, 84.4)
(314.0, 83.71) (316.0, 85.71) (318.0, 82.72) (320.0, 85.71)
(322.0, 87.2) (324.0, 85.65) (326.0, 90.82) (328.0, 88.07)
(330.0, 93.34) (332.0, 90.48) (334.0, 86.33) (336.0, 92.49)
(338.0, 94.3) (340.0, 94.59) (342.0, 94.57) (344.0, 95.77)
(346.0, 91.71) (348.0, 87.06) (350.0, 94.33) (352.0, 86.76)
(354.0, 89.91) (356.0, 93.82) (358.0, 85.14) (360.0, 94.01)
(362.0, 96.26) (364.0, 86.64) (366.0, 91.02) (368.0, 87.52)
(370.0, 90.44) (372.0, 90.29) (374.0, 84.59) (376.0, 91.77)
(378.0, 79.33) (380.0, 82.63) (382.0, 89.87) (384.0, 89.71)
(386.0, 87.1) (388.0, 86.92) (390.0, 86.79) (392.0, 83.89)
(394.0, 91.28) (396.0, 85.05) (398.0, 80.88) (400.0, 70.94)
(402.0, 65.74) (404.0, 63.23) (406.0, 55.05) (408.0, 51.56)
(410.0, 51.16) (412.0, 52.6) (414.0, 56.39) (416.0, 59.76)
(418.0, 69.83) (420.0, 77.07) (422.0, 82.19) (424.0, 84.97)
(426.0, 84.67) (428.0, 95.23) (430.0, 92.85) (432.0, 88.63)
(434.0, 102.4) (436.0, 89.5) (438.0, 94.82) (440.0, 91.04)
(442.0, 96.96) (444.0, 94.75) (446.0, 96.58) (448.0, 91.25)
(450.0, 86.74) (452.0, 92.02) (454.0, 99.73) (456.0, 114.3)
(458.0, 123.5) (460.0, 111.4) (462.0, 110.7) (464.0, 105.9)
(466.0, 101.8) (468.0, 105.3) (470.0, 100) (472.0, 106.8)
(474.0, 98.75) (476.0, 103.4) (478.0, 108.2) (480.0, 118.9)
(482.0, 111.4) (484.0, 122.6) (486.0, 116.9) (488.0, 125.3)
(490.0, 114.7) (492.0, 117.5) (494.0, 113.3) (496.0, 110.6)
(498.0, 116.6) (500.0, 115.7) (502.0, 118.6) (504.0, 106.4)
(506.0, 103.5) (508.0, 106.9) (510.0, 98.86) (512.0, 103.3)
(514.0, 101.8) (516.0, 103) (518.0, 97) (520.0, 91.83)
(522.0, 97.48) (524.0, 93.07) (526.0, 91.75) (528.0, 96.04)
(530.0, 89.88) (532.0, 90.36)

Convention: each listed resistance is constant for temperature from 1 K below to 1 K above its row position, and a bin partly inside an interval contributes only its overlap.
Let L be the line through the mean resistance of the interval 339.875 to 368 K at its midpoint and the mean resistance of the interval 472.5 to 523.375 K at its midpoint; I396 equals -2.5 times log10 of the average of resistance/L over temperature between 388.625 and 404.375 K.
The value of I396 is 0.212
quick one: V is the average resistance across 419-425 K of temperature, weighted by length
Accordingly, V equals 81.4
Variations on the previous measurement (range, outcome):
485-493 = 119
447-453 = 90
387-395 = 87.2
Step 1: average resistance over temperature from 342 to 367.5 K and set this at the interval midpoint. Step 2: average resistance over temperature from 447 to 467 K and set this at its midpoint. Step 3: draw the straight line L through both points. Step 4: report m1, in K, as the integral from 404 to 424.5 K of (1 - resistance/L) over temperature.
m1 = 7.3 K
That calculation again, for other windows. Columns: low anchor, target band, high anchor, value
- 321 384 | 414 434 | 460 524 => 3.6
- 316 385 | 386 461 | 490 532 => 9.6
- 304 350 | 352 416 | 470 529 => 9.9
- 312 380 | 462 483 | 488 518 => -0.1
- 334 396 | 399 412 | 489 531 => 4.8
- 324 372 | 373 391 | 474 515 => 1.7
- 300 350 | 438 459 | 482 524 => 0.9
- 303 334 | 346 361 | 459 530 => 0.2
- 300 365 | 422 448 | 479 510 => 3.2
